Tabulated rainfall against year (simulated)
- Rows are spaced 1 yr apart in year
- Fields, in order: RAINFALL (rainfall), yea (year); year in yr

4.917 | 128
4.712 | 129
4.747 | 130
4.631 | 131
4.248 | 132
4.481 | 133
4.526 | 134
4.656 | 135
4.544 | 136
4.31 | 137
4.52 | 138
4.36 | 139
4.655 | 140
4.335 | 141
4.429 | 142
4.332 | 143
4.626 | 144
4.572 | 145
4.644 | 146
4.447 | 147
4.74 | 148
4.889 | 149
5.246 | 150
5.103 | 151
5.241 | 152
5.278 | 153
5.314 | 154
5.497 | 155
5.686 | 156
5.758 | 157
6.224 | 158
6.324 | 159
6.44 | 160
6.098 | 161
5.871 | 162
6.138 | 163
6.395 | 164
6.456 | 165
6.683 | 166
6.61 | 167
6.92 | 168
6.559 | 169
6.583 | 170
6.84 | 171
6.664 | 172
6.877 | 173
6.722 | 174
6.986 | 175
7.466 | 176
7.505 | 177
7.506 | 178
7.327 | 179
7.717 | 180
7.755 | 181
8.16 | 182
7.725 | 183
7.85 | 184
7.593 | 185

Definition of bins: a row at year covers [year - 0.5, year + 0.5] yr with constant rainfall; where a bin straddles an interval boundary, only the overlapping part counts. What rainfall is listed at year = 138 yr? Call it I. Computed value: 4.52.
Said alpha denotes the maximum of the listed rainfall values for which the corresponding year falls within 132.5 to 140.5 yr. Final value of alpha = 4.656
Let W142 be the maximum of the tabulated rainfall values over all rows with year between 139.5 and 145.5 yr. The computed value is 4.655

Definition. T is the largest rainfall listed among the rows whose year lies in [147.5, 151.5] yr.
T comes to 5.246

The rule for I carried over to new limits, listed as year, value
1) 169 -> 6.559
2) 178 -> 7.506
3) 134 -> 4.526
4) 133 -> 4.481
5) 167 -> 6.61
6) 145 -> 4.572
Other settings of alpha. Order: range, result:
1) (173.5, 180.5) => 7.717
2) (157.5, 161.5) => 6.44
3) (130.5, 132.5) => 4.631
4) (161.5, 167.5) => 6.683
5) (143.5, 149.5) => 4.889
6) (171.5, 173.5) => 6.877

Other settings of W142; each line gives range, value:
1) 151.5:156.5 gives 5.686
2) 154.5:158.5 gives 6.224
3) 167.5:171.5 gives 6.92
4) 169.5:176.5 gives 7.466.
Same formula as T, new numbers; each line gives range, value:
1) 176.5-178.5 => 7.506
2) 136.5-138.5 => 4.52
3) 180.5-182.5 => 8.16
